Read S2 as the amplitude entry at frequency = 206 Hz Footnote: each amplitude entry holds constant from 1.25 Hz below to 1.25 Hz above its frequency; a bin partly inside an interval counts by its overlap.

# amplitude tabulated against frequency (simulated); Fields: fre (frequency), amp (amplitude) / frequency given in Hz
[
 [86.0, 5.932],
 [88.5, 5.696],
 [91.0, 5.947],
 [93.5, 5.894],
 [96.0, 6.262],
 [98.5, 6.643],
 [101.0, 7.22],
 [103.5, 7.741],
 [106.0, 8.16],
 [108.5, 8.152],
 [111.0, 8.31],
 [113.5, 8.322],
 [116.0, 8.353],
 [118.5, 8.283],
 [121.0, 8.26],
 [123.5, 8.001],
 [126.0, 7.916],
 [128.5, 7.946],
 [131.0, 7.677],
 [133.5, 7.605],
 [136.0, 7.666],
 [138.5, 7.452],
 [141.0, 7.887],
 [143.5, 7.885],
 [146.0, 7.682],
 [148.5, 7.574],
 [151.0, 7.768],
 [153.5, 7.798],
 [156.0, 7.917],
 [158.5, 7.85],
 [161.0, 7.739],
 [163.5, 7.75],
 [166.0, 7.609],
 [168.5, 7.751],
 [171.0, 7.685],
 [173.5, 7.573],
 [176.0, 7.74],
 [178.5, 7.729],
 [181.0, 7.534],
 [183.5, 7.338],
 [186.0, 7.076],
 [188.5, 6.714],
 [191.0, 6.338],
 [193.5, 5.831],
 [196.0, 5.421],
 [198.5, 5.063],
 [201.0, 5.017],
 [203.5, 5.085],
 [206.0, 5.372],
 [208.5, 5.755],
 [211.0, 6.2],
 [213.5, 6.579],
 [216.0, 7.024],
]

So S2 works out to 5.372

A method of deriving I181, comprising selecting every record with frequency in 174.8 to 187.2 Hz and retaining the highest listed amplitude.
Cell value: 7.74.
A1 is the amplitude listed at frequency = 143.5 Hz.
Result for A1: 7.885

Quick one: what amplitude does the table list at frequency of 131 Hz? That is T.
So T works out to 7.677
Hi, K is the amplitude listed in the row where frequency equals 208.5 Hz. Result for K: 5.755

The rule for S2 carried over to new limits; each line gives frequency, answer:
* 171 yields 7.685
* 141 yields 7.887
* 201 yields 5.017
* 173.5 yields 7.573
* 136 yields 7.666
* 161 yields 7.739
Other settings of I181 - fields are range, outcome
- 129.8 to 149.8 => 7.887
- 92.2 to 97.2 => 6.262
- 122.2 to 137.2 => 8.001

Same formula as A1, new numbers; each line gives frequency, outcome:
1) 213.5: 6.579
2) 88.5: 5.696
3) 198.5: 5.063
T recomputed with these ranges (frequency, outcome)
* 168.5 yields 7.751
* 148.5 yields 7.574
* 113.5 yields 8.322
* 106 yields 8.16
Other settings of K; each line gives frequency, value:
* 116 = 8.353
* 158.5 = 7.85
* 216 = 7.024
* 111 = 8.31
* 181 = 7.534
